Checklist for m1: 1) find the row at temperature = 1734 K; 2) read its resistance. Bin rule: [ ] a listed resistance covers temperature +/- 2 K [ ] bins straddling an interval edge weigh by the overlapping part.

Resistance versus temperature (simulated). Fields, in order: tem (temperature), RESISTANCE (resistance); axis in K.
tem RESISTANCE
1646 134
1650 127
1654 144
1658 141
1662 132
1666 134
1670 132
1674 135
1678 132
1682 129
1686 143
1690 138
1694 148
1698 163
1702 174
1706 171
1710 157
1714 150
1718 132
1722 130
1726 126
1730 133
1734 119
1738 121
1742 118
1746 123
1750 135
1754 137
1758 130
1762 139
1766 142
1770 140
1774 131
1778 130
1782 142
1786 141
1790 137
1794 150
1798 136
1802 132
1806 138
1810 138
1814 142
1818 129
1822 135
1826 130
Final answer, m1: 119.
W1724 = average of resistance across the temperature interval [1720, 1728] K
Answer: 128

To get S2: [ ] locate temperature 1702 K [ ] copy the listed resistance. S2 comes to 174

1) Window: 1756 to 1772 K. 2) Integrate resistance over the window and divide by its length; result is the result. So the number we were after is 138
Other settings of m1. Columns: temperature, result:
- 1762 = 139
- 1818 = 129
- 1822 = 135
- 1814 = 142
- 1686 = 143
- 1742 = 118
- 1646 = 134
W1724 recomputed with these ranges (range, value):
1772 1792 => 136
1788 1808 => 139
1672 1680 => 134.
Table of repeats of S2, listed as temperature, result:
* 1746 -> 123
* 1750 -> 135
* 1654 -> 144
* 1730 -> 133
